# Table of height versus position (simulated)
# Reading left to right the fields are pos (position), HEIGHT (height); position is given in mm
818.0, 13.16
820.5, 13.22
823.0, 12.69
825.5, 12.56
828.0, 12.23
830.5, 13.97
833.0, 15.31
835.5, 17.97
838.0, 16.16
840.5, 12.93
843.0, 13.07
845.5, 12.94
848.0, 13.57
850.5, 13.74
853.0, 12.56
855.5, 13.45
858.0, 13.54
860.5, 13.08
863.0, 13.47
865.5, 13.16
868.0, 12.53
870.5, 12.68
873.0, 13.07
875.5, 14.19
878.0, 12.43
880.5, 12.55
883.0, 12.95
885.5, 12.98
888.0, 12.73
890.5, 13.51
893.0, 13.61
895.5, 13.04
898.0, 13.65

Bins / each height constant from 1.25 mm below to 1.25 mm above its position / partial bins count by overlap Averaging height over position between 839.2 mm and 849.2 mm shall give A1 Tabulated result 13.1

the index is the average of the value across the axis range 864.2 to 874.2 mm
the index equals 12.9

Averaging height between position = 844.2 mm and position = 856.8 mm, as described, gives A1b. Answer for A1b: 13.3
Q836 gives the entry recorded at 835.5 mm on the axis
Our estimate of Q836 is 17.97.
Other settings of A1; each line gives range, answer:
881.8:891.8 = 13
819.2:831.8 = 12.9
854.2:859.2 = 13.5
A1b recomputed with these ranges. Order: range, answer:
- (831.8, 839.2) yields 16.5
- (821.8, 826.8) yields 12.6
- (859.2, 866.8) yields 13.2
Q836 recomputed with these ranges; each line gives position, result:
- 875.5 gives 14.19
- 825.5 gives 12.56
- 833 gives 15.31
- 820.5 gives 13.22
